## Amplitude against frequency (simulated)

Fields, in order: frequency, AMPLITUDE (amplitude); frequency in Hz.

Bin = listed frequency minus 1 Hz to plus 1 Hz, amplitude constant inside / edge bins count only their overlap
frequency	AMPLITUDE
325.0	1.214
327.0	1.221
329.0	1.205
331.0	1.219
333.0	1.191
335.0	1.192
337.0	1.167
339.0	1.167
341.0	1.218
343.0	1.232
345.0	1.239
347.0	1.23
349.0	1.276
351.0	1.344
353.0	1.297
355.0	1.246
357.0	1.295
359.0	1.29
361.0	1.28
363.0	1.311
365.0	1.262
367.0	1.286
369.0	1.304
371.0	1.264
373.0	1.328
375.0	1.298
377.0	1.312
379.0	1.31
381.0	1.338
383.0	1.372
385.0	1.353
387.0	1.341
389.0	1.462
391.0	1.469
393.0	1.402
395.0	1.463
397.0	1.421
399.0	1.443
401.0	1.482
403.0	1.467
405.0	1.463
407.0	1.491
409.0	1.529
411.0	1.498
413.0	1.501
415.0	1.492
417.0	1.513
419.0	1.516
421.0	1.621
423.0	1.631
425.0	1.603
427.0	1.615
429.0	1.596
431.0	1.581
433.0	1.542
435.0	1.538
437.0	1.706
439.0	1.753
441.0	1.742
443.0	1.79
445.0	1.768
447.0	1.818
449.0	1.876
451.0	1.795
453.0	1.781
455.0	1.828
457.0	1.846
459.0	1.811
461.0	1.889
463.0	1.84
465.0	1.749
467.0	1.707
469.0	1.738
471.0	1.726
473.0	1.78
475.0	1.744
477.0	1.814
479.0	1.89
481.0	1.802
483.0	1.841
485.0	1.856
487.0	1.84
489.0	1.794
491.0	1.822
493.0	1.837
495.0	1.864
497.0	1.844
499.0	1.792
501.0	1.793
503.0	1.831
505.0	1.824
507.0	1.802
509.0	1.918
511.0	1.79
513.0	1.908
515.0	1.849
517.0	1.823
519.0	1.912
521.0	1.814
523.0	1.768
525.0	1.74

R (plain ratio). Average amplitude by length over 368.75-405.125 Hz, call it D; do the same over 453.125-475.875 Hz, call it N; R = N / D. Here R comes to 1.29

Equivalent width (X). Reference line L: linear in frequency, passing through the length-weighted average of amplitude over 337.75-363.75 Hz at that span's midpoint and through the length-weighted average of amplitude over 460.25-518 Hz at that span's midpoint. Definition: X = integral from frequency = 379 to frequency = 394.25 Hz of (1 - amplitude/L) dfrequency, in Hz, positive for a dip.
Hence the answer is 0.2 Hz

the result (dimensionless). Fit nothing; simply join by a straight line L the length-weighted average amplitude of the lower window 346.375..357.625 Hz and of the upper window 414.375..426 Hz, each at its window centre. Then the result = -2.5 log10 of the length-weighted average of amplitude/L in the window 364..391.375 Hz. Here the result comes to 0.05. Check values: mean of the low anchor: 1.28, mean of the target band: 1.33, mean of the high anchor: 1.56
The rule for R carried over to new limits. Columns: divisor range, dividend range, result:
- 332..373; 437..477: 1.42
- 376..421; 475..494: 1.27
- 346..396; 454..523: 1.37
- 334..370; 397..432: 1.22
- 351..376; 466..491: 1.39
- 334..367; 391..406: 1.16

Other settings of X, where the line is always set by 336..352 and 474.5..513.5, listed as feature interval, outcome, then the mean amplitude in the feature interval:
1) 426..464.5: -2.5 Hz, 1.74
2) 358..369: 0.2 Hz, 1.29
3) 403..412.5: 0.0 Hz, 1.49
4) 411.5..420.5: 0.1 Hz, 1.51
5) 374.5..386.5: 0.4 Hz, 1.33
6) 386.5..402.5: 0.0 Hz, 1.44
